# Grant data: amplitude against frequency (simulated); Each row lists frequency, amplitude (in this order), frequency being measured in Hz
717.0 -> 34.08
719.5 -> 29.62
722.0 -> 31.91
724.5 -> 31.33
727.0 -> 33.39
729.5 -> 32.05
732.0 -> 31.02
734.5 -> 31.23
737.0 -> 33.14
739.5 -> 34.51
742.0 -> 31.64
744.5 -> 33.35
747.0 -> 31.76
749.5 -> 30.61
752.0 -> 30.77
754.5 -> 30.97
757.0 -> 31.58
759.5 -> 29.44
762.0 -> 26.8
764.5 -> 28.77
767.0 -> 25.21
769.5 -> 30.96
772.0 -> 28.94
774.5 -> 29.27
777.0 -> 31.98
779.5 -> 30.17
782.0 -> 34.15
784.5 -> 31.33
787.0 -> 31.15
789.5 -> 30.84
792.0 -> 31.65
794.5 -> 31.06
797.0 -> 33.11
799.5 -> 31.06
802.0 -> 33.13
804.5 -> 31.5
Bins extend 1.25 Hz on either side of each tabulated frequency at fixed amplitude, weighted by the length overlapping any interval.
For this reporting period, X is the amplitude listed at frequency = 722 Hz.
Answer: 31.91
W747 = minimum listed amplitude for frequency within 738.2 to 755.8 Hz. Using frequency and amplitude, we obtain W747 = 30.61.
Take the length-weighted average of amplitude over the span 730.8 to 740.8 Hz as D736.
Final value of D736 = 32.5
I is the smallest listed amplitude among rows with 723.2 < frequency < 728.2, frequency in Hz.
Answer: 31.33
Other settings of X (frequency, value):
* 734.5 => 31.23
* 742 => 31.64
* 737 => 33.14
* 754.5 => 30.97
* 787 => 31.15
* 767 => 25.21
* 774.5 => 29.27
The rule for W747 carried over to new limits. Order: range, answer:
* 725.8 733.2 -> 31.02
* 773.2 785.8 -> 29.27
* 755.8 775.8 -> 25.21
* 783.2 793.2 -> 30.84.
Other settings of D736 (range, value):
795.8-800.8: 32.1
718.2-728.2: 31.6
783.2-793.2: 31.3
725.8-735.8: 31.9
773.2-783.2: 31.4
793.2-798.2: 32.1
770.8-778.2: 30.1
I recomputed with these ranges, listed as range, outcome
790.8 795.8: 31.06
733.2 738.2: 31.23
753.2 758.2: 30.97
